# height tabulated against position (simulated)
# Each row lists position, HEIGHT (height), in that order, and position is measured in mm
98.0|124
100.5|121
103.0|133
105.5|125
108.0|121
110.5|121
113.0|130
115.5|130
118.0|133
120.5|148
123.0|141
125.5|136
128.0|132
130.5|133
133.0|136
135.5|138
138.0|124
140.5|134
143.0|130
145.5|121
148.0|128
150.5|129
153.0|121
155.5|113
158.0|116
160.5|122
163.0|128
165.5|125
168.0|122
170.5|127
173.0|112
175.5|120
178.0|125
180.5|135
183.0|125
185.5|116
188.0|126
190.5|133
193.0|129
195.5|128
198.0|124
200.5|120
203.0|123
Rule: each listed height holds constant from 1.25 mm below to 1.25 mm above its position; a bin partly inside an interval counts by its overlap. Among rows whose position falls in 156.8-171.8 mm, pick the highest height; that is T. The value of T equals 128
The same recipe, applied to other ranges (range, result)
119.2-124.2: 148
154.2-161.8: 122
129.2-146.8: 138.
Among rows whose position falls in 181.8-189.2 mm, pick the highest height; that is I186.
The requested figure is 126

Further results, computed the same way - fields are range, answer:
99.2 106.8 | 133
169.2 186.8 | 135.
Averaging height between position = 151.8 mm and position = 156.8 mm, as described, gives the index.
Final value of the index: 117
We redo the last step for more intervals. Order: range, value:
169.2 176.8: 120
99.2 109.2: 125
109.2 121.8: 132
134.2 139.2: 131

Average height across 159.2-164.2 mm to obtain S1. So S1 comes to 125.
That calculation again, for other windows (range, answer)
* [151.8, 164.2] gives 120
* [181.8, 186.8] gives 121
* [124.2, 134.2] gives 134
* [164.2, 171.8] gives 125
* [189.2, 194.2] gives 131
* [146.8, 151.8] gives 128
